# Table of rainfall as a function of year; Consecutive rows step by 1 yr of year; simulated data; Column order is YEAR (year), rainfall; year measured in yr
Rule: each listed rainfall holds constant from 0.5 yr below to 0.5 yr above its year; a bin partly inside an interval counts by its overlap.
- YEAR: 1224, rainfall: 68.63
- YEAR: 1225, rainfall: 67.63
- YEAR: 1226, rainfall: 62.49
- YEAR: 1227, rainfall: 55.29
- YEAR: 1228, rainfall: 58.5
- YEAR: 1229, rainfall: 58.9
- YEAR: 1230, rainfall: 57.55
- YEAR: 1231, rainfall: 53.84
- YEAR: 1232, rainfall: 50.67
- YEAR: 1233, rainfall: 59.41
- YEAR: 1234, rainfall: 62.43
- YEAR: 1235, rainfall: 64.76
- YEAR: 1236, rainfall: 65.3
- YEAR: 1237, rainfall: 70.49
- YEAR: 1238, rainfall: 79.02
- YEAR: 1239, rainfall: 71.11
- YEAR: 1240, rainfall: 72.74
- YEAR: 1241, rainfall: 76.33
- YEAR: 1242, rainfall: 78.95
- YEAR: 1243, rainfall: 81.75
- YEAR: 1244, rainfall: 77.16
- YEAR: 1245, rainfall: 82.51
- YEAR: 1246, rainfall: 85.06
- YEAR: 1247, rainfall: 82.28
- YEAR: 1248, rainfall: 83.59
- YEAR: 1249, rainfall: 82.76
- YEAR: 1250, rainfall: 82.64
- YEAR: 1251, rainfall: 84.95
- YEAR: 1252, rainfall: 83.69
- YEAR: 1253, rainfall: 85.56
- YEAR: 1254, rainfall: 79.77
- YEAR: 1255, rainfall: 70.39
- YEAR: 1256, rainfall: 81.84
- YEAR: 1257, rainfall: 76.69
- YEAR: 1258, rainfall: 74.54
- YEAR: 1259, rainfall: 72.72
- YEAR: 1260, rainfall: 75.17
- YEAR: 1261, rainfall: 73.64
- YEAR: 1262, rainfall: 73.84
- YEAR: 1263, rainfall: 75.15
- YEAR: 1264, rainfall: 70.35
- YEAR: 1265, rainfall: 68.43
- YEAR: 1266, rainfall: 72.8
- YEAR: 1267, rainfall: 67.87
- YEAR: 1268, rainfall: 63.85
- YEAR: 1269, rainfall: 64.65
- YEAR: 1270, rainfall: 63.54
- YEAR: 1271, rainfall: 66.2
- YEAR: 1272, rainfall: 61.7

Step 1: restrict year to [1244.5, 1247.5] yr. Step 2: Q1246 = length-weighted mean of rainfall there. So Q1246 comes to 83.3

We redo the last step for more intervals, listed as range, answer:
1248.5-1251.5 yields 83.5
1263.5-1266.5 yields 70.5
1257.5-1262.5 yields 74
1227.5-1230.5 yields 58.3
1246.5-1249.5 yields 82.9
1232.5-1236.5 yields 63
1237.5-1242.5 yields 75.6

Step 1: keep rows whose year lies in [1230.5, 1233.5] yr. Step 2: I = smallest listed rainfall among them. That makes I 50.67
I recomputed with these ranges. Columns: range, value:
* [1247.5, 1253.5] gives 82.64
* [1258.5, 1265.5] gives 68.43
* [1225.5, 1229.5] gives 55.29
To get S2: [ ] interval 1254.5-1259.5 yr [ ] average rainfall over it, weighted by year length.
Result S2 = 75.2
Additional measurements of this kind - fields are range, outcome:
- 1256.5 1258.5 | 75.6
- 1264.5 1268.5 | 68.2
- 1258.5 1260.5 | 73.9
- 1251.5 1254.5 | 83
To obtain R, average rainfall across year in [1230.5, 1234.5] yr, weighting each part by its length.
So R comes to 56.6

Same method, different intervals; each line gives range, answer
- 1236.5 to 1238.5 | 74.8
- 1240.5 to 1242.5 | 77.6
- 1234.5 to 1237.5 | 66.9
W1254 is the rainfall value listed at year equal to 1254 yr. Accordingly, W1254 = 79.77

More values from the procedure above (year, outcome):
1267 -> 67.87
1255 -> 70.39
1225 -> 67.63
